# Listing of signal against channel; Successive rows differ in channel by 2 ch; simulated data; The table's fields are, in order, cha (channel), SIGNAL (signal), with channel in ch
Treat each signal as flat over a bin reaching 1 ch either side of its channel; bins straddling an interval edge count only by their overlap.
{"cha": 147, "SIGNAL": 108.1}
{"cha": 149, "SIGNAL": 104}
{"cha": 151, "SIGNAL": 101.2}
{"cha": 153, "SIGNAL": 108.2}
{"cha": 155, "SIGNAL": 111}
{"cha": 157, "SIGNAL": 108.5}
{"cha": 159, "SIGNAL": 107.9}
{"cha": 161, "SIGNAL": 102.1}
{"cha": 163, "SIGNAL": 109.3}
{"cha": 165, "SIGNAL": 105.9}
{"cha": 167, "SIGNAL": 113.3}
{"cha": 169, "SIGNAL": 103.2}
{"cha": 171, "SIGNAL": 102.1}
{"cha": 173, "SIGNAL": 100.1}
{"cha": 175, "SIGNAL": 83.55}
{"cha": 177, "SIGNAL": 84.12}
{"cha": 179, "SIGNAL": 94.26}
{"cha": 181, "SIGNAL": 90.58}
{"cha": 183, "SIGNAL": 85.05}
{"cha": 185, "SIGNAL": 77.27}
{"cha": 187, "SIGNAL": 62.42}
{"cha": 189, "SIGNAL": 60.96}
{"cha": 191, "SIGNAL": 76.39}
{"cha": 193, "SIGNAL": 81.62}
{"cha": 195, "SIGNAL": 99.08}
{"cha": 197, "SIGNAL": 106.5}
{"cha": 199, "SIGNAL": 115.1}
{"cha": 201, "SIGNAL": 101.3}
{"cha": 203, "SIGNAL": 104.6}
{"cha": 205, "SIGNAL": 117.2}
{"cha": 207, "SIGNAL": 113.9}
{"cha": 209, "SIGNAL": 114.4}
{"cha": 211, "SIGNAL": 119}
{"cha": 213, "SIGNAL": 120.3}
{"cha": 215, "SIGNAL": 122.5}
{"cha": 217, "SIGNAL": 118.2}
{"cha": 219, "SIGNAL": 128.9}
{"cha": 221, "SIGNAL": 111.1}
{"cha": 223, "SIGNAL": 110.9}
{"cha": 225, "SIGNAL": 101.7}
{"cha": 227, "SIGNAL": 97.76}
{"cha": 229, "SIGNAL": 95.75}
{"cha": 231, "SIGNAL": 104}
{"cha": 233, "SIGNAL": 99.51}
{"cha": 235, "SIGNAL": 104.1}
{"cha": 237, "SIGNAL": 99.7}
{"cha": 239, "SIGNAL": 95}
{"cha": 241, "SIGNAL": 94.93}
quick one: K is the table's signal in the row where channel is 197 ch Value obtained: 106.5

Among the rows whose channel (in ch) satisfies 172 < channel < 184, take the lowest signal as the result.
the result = 83.55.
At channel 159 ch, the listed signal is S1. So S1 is 107.9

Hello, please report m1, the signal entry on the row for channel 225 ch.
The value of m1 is 101.7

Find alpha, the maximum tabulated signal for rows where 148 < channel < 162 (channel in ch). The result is 111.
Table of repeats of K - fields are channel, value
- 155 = 111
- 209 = 114.4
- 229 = 95.75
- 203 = 104.6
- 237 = 99.7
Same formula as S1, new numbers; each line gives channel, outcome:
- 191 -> 76.39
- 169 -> 103.2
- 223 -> 110.9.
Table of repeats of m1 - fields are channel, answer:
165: 105.9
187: 62.42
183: 85.05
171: 102.1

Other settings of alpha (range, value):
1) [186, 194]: 81.62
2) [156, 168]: 113.3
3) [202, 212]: 119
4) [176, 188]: 94.26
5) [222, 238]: 110.9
